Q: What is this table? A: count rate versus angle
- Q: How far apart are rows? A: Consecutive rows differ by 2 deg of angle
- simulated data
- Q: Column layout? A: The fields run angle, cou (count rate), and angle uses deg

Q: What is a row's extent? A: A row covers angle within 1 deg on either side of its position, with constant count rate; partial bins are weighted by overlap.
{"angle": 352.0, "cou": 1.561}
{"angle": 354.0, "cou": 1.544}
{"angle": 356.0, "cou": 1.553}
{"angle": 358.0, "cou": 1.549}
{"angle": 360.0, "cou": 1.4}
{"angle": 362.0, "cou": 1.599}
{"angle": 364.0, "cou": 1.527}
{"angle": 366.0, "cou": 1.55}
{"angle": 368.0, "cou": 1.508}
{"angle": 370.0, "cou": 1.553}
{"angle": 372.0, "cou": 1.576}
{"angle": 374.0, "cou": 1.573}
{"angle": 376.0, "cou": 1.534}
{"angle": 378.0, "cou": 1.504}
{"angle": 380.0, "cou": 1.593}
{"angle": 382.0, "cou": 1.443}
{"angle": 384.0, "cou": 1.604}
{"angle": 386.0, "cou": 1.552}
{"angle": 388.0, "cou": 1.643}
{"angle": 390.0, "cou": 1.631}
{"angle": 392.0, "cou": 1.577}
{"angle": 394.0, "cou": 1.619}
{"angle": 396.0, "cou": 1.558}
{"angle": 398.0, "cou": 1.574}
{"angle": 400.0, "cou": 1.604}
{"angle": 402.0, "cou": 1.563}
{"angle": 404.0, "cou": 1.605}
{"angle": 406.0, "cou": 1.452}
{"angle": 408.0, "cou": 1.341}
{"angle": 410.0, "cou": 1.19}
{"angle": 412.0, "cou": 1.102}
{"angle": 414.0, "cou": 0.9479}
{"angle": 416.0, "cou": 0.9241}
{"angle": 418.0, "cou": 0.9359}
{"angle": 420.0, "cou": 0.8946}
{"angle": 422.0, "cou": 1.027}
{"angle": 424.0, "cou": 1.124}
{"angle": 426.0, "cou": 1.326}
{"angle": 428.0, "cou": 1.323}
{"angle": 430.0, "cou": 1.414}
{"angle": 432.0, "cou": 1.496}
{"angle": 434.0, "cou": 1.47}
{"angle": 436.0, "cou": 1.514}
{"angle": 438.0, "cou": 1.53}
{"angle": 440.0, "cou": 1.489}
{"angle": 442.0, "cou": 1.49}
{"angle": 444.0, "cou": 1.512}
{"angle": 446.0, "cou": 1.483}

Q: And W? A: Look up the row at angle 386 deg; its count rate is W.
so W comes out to 1.552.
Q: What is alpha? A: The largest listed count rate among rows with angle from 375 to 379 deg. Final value 1.534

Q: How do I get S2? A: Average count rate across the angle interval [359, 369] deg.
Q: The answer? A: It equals 1.52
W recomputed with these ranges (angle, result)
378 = 1.504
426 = 1.326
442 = 1.49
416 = 0.9241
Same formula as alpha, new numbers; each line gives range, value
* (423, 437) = 1.514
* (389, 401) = 1.631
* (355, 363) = 1.599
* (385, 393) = 1.643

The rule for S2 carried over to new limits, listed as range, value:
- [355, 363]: 1.53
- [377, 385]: 1.54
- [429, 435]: 1.46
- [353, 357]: 1.55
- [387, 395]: 1.62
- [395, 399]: 1.57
